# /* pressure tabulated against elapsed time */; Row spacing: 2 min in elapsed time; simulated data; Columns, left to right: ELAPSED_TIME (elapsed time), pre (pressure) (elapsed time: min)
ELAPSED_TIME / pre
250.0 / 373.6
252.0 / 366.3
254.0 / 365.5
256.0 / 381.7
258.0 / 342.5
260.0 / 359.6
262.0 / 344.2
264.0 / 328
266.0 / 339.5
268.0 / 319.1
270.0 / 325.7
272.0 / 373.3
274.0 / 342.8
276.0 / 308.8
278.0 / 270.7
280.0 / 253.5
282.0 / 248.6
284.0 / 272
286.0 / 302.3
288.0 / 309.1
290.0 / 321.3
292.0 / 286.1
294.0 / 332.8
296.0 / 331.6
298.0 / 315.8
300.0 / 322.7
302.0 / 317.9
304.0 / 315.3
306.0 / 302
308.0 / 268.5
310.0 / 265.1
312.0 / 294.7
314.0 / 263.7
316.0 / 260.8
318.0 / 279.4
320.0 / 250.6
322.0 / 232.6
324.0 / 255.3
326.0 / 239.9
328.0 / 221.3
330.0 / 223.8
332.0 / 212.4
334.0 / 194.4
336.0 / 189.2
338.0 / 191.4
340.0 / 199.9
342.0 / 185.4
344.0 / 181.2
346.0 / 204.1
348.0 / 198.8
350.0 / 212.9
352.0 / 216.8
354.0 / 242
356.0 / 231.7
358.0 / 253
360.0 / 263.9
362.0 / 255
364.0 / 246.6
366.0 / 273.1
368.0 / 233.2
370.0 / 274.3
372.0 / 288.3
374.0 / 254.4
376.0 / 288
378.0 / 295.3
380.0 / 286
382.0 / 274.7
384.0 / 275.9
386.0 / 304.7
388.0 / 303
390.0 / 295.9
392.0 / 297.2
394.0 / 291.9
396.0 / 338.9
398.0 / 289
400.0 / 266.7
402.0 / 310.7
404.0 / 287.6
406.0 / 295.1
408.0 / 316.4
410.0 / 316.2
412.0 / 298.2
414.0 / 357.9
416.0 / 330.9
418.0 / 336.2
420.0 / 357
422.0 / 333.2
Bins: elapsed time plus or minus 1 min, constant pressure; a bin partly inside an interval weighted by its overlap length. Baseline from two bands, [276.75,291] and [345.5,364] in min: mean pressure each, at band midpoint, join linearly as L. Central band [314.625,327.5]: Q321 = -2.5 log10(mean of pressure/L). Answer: 0.02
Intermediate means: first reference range 283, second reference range 232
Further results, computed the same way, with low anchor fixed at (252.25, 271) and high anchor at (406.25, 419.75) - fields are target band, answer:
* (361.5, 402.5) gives 0.17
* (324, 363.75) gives 0.47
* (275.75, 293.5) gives 0.20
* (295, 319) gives 0.15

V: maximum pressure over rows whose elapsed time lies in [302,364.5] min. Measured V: 317.9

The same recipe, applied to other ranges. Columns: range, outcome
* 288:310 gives 332.8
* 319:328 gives 255.3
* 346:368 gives 273.1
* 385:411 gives 338.9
